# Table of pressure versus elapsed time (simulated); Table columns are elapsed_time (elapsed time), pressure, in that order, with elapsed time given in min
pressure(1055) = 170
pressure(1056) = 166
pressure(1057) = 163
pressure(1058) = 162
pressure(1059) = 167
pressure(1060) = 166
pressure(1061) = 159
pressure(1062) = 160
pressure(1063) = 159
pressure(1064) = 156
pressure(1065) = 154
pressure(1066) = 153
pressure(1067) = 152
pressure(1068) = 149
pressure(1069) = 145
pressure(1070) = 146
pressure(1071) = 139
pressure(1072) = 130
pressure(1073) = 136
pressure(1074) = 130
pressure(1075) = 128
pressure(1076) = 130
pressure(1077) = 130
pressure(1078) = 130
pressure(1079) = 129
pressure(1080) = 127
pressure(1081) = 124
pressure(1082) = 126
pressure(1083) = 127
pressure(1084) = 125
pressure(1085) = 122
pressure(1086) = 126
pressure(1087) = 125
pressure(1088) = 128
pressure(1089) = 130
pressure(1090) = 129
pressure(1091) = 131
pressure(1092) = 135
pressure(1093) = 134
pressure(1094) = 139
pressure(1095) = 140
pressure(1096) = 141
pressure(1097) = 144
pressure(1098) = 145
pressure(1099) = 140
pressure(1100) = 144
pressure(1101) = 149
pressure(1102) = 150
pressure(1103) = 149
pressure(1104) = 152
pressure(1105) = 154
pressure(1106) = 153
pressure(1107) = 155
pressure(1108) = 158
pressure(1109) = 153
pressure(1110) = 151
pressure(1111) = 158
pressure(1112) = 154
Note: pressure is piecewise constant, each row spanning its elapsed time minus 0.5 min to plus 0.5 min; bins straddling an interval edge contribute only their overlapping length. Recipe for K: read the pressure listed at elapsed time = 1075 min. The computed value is 128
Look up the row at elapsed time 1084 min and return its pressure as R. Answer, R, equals 125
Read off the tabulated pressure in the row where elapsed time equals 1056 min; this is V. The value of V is 166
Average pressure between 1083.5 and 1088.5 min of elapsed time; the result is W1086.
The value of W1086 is 125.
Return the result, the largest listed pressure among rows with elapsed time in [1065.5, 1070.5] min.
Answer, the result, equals 153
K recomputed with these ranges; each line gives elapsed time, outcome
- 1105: 154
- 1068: 149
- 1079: 129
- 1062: 160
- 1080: 127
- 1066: 153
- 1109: 153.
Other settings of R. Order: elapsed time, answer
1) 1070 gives 146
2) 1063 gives 159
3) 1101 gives 149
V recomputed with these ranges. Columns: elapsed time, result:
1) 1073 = 136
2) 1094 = 139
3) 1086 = 126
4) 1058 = 162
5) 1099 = 140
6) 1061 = 159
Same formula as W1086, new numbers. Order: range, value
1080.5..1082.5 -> 125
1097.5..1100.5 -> 143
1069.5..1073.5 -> 138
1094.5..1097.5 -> 142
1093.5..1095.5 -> 140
